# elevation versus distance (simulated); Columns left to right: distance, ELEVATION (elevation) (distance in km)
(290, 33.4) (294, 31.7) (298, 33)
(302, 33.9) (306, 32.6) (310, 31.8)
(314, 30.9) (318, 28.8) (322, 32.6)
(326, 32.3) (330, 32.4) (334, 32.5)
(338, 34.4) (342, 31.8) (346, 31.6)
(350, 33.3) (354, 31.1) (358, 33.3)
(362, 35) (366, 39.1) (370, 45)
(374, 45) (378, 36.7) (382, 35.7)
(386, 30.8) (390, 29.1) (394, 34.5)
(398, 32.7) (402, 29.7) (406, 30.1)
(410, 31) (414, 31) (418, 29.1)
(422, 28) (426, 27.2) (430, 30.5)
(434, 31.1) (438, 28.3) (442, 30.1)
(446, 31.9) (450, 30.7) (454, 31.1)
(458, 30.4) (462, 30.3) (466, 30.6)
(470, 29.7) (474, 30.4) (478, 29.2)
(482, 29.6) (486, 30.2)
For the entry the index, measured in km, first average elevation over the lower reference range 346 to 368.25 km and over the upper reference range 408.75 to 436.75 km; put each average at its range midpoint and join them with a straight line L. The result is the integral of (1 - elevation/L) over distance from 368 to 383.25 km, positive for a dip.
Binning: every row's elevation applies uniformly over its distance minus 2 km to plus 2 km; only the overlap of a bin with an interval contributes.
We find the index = -3.65 km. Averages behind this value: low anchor 34.2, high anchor 29.6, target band 40.8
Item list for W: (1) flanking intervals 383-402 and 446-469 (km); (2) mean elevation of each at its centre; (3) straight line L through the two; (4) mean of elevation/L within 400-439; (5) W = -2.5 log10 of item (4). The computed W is 0.06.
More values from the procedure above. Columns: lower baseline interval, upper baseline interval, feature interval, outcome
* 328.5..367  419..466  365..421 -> -0.07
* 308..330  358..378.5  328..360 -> 0.10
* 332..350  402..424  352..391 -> -0.15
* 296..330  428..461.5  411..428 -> 0.07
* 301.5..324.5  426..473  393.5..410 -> -0.02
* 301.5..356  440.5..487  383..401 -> -0.02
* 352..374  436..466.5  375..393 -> 0.06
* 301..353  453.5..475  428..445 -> 0.02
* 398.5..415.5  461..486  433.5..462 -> -0.01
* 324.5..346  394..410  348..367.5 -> -0.07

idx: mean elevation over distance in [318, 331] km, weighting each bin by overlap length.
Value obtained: 31.9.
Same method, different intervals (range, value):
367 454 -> 32.3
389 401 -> 32.1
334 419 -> 33.8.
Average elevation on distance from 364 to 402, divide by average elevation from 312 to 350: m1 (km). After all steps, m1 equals 1.1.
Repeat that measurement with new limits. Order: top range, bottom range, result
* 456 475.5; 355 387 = 0.81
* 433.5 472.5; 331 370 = 0.89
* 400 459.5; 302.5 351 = 0.93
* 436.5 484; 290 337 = 0.94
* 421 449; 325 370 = 0.88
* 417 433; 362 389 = 0.76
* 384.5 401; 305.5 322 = 1.02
